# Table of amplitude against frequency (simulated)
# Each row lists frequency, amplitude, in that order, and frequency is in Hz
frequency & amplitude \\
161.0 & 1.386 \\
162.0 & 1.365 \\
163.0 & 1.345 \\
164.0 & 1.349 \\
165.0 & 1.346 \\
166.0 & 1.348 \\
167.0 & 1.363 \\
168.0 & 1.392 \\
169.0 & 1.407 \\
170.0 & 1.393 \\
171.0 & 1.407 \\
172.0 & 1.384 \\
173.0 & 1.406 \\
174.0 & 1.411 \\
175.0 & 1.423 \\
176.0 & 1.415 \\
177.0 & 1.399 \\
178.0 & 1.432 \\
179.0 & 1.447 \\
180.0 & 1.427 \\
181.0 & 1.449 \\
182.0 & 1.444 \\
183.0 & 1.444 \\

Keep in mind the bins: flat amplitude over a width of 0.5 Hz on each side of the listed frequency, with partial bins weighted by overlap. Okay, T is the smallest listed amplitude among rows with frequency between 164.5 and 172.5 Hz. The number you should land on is 1.346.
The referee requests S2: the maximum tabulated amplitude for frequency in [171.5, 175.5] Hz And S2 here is 1.423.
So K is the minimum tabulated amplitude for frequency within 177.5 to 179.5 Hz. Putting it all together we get 1.432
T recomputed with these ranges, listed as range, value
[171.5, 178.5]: 1.384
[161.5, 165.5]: 1.345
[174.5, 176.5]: 1.415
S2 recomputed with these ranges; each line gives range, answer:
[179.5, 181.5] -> 1.449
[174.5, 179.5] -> 1.447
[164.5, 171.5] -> 1.407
